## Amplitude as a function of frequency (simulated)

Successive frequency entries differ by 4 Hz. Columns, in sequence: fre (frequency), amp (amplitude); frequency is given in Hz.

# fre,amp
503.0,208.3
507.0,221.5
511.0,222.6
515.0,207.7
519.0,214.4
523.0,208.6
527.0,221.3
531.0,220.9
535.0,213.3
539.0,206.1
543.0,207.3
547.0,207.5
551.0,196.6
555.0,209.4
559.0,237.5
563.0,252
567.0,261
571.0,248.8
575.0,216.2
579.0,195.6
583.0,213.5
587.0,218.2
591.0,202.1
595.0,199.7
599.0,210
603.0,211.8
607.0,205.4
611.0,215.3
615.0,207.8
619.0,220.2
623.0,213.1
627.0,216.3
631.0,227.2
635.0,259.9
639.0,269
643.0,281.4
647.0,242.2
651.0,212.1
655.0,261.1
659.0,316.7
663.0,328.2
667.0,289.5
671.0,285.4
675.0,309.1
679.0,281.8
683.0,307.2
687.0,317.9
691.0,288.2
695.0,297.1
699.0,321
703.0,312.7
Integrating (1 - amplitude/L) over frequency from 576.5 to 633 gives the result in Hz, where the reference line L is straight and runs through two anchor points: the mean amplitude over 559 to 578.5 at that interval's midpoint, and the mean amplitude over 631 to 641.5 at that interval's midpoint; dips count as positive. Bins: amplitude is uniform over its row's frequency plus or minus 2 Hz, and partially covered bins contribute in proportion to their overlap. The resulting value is 8.7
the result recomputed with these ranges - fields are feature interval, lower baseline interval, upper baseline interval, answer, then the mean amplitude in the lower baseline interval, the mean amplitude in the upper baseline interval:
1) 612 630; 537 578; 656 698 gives 3.4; 224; 302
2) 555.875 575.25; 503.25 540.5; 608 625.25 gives -2.6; 215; 214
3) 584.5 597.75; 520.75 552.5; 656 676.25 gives 2.3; 210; 303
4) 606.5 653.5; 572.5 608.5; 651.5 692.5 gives 3.5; 209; 295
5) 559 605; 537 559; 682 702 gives 1.8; 208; 307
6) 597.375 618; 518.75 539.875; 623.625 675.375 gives 3.1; 215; 266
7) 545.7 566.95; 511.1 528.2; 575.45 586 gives -1.5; 214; 208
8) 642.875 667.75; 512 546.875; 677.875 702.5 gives 0.8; 212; 304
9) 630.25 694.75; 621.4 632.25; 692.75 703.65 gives -4.4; 219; 309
